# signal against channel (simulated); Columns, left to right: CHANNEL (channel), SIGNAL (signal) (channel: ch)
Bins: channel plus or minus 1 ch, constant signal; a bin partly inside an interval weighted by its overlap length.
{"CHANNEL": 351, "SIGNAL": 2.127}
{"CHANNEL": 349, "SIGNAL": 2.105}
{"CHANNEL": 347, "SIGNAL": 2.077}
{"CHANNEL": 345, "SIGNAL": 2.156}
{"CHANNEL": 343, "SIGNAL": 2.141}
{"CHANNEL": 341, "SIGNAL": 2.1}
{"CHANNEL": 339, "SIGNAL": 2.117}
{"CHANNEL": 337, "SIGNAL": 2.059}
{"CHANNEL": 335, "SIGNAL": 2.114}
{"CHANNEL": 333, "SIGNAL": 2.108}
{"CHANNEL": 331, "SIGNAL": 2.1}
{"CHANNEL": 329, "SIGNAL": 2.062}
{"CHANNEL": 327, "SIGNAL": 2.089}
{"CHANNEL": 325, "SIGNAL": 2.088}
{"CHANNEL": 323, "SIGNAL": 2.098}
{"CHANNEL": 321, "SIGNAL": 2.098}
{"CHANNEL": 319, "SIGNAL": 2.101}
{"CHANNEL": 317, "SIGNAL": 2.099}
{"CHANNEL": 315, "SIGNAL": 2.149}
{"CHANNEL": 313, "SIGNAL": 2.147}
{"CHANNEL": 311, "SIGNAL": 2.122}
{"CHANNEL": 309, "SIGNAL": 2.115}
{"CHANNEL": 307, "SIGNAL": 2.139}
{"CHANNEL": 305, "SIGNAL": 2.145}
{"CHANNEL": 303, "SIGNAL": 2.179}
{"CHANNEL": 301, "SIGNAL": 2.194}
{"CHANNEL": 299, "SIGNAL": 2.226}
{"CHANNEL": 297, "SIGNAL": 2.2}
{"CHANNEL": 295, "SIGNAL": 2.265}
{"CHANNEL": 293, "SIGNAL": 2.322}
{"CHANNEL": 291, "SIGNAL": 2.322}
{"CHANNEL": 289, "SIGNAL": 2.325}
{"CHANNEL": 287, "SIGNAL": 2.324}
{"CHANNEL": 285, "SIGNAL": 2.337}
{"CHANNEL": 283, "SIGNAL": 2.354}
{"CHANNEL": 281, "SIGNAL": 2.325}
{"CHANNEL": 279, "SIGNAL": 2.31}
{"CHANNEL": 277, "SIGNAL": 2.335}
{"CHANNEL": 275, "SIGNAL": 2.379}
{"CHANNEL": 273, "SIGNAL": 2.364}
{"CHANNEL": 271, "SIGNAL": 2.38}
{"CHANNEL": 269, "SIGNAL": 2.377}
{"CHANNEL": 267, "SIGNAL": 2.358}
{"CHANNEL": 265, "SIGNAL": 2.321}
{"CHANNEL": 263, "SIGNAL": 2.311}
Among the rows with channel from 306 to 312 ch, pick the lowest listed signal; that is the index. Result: 2.115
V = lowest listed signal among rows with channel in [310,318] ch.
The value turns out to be 2.099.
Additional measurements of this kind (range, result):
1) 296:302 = 2.194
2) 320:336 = 2.062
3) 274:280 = 2.31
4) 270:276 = 2.364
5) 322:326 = 2.088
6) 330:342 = 2.059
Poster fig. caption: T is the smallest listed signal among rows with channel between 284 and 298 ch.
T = 2.2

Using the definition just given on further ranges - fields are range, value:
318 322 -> 2.098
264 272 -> 2.321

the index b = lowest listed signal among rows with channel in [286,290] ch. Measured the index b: 2.324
